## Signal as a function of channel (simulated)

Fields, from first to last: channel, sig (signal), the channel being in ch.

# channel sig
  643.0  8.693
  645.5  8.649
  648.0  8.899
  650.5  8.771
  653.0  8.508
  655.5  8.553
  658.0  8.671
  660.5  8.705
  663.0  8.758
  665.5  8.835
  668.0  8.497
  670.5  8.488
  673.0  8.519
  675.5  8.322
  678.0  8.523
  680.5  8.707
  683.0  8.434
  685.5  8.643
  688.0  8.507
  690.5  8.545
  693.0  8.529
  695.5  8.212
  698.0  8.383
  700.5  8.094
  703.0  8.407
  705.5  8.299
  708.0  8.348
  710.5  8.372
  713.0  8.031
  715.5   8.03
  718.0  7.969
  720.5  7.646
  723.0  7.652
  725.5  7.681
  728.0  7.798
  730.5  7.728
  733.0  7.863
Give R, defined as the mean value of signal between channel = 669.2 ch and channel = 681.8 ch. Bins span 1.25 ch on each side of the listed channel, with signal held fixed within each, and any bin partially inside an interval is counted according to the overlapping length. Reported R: 8.51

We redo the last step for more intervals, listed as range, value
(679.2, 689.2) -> 8.57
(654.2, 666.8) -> 8.7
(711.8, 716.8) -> 8.03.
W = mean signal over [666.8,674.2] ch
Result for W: 8.5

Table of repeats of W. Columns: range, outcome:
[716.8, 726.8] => 7.74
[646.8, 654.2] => 8.73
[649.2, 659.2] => 8.63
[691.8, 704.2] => 8.32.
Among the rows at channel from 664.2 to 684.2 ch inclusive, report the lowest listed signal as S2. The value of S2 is 8.322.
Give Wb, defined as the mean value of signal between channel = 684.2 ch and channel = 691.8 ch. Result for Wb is 8.56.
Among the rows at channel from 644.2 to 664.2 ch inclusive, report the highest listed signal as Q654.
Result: 8.899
